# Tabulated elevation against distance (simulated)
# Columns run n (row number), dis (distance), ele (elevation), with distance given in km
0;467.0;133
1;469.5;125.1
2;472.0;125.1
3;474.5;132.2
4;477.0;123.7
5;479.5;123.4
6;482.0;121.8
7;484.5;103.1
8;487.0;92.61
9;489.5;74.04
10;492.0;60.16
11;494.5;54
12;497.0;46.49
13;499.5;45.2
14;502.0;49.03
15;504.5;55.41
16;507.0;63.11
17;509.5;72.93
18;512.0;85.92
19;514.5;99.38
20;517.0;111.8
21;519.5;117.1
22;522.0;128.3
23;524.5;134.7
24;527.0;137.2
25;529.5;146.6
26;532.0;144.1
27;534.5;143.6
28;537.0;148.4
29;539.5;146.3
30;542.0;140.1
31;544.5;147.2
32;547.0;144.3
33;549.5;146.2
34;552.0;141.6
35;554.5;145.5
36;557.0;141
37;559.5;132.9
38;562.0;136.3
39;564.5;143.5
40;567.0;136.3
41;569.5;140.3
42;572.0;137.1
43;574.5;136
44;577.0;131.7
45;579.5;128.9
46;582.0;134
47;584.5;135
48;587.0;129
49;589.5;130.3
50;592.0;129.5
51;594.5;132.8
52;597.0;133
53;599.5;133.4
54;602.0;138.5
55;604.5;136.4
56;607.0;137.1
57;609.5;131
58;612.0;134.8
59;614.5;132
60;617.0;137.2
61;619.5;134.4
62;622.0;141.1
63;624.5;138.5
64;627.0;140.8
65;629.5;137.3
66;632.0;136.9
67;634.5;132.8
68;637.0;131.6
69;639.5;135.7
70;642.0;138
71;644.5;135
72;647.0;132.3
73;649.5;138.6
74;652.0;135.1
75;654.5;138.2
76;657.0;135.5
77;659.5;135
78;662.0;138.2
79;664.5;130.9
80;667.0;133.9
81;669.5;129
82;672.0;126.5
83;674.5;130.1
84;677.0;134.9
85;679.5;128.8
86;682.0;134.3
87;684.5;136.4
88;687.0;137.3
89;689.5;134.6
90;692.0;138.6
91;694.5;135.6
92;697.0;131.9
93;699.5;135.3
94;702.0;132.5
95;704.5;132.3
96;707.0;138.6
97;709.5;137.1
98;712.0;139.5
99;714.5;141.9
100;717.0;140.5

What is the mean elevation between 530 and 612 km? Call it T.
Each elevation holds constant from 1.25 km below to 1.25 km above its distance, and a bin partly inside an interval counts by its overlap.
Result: 138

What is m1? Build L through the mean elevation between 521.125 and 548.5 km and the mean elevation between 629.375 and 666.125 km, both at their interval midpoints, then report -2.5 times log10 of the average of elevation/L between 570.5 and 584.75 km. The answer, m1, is 0.05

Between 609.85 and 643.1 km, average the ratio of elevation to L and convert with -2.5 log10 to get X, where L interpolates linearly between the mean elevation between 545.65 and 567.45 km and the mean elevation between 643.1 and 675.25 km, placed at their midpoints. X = 0.00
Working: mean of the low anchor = 141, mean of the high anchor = 134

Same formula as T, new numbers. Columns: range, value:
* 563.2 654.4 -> 135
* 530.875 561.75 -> 143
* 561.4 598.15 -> 134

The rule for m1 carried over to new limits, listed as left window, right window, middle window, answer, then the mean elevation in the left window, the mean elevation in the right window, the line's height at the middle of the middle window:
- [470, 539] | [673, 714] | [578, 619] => -0.128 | 102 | 135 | 118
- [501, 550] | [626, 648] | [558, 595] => -0.069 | 118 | 136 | 126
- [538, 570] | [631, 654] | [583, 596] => 0.062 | 142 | 135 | 139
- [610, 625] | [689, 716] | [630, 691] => 0.015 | 136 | 136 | 136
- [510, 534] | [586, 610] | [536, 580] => -0.107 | 122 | 133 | 127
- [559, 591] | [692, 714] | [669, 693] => 0.020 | 135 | 136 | 136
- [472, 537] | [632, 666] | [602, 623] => -0.077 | 100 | 135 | 126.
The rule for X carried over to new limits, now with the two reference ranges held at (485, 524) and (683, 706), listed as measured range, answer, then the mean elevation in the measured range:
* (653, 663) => -0.104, 137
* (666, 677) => -0.018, 130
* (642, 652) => -0.125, 136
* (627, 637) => -0.167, 136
